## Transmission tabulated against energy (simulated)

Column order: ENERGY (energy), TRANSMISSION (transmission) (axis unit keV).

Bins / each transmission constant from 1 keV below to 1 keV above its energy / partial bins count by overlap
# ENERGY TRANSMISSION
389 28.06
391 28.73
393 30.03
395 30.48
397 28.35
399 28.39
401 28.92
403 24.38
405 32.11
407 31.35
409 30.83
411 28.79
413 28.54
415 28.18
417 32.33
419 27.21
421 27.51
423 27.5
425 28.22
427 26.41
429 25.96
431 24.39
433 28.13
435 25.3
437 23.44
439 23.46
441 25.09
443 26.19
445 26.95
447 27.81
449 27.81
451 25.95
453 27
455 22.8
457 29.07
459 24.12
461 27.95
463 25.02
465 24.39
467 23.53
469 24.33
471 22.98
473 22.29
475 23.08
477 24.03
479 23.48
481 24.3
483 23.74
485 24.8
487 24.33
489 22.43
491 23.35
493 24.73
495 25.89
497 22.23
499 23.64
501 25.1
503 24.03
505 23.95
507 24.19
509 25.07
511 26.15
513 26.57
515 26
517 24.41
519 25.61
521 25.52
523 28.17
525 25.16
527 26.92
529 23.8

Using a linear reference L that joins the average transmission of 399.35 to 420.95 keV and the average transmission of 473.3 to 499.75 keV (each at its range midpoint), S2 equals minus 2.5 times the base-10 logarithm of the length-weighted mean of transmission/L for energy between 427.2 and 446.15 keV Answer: 0.07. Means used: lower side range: 29.2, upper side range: 23.8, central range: 25.5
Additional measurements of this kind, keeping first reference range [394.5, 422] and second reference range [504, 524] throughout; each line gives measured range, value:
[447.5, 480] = 0.097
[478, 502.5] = 0.101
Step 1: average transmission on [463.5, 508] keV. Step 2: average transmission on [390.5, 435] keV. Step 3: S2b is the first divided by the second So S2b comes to 0.84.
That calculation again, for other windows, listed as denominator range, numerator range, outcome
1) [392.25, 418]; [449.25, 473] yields 0.85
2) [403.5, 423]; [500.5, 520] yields 0.85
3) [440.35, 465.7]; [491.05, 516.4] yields 0.94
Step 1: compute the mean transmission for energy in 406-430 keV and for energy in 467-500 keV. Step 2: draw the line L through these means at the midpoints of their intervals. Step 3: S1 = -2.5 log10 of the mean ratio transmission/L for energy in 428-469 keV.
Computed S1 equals 0.03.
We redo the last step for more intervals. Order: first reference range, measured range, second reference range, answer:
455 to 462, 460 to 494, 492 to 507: 0.06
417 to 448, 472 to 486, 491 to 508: 0.05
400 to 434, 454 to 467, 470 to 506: 0.01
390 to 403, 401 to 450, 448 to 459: 0.00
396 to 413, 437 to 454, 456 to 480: 0.00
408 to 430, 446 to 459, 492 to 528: 0.03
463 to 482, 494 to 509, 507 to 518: 0.04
